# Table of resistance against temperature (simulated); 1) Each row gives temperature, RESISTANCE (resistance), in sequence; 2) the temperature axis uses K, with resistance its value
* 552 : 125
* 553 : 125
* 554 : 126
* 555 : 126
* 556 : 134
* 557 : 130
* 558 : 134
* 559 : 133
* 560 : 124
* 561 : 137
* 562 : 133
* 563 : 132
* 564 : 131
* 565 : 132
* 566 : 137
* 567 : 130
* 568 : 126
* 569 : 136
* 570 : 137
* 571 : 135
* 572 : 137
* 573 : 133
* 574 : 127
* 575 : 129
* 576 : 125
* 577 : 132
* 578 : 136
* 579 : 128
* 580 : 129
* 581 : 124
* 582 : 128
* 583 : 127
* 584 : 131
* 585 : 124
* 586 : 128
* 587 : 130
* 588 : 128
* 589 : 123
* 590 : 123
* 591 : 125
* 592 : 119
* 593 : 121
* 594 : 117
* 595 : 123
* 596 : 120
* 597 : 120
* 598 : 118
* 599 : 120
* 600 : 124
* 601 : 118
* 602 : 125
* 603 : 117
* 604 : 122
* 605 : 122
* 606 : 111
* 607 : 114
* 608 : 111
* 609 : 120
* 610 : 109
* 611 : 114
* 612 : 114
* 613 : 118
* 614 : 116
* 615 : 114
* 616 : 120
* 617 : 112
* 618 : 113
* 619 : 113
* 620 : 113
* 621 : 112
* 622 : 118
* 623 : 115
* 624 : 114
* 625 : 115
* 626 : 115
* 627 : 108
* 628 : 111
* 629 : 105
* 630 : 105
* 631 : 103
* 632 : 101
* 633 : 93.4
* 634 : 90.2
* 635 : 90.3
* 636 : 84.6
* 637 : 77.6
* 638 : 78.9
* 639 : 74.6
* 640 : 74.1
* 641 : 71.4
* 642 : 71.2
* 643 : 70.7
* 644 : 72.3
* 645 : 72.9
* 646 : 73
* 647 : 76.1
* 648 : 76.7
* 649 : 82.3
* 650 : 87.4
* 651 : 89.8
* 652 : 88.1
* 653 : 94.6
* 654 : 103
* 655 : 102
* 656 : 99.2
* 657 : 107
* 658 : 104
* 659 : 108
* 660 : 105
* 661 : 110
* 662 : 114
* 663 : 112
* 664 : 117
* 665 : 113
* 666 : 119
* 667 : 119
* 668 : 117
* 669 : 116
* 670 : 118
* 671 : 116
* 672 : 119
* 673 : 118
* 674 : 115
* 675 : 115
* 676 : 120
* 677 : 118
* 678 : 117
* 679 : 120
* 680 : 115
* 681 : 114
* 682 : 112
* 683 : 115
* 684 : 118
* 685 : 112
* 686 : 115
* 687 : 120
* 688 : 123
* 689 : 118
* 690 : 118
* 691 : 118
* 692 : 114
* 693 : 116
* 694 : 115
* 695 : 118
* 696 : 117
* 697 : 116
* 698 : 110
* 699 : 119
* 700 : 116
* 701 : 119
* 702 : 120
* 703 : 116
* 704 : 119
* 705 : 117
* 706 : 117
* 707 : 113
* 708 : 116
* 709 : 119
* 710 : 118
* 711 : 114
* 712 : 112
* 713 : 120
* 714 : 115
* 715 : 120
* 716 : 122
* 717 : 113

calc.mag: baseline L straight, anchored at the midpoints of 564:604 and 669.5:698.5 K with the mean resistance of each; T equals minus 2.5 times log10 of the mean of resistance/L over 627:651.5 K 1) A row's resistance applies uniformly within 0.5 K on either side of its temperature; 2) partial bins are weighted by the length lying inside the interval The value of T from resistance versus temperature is 0.38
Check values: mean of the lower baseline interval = 127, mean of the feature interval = 85.2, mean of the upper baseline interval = 117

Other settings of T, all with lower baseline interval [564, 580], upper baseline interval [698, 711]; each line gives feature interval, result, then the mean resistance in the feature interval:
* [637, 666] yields 0.322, 91.3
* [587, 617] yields 0.085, 119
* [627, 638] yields 0.289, 95.9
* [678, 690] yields 0.025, 117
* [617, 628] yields 0.116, 113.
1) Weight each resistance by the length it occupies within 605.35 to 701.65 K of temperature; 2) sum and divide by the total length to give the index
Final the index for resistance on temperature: 107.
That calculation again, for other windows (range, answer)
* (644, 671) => 101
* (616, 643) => 99.1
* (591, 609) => 119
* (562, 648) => 113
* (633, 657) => 83.4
